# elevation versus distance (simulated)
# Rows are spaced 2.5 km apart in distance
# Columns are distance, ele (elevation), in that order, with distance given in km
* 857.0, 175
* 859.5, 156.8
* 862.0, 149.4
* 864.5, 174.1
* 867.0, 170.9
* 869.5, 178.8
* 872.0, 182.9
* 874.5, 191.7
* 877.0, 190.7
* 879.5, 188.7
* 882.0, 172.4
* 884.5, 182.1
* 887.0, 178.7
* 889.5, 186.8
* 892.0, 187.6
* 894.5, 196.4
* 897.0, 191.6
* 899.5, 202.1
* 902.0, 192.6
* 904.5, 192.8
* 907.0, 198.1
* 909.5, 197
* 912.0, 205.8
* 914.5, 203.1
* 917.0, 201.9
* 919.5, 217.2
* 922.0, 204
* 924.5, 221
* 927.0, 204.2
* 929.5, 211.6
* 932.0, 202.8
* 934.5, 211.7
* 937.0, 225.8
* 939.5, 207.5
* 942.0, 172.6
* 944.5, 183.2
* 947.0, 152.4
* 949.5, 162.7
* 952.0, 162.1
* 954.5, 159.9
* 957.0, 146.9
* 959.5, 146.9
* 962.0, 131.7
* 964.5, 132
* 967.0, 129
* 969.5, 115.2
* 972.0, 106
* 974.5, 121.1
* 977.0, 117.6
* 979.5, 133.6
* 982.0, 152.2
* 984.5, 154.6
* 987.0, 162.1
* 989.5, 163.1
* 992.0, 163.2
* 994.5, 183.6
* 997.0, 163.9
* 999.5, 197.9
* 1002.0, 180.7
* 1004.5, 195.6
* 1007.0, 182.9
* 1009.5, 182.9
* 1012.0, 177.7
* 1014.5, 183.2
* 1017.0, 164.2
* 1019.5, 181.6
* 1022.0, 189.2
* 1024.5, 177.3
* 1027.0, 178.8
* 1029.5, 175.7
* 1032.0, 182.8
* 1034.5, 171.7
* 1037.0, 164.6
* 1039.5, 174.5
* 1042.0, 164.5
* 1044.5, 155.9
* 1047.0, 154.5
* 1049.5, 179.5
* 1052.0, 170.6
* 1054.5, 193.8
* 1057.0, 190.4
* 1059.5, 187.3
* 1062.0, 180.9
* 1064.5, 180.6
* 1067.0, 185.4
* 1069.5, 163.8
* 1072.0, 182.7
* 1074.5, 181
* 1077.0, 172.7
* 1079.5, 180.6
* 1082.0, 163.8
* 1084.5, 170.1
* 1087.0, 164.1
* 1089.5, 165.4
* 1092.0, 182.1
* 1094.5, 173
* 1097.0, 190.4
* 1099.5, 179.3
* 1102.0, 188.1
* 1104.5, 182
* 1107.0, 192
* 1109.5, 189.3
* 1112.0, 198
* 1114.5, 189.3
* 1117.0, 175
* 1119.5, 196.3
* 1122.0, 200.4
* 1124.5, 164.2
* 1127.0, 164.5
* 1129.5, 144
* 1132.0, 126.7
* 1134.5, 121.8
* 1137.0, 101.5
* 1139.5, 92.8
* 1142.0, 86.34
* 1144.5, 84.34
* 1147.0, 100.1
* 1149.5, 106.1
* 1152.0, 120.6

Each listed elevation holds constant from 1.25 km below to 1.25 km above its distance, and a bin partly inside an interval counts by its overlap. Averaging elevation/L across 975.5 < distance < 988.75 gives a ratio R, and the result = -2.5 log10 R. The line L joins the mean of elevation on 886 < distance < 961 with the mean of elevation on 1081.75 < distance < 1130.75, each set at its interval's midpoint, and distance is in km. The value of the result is 0.281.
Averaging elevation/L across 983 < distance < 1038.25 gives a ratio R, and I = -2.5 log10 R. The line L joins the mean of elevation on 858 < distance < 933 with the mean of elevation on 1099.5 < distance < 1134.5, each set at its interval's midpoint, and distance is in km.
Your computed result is 0.04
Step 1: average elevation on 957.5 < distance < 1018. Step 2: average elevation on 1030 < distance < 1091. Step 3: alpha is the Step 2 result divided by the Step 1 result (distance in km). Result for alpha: 1.12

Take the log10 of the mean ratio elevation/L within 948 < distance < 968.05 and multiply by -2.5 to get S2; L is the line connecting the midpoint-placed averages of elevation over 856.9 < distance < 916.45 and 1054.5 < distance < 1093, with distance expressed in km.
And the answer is 0.237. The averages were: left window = 186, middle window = 147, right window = 177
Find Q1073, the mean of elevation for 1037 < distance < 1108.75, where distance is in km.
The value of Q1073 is 177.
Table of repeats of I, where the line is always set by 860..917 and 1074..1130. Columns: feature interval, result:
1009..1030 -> 0.02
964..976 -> 0.46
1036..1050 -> 0.10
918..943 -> -0.13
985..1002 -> 0.07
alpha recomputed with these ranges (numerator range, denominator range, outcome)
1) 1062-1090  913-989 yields 1.03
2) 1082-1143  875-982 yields 0.93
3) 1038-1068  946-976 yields 1.27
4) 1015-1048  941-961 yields 1.07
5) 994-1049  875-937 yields 0.89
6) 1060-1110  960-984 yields 1.39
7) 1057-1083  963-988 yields 1.35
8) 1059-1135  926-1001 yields 1.08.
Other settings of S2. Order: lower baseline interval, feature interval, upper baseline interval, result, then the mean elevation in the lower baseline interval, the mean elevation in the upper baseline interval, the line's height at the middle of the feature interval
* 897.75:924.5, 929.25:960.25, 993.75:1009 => 0.09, 202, 184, 195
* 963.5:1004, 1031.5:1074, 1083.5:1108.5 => -0.05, 149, 179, 168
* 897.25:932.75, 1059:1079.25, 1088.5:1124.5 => 0.06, 204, 185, 189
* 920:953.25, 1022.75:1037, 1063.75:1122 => 0.06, 194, 181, 186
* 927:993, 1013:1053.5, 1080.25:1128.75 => -0.02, 160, 180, 170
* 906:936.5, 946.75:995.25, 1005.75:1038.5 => 0.31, 207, 178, 193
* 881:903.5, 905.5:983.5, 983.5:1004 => 0.05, 188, 172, 180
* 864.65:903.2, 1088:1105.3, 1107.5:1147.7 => -0.18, 186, 147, 152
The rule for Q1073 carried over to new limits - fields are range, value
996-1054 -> 176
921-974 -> 170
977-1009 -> 168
